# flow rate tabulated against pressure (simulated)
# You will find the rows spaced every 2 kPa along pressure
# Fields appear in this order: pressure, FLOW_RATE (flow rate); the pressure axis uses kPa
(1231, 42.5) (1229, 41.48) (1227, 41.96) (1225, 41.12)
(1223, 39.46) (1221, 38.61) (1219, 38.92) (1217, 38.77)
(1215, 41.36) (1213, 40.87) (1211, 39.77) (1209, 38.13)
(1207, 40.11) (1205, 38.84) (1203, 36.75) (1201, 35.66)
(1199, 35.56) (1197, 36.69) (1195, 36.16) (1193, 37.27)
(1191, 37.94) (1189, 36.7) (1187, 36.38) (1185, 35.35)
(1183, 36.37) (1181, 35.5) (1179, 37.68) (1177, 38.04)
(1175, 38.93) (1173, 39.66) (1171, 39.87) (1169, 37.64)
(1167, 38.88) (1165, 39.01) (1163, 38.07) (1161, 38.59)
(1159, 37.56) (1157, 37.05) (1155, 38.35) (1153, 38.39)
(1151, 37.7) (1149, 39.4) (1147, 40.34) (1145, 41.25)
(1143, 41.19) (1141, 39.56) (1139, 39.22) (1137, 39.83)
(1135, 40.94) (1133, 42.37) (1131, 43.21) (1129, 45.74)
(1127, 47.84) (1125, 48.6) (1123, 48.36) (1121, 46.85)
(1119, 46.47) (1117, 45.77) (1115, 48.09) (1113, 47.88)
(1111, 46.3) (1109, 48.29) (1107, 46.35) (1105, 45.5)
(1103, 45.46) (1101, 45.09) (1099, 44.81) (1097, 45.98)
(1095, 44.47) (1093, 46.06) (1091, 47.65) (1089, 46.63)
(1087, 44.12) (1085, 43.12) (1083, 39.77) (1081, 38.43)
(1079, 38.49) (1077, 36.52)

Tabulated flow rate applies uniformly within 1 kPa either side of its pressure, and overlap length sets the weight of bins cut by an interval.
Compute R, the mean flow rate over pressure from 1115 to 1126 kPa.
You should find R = 47.3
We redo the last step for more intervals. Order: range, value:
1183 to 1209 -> 37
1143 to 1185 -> 38.4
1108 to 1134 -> 46.6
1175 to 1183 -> 37.2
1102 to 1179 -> 42.1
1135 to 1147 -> 40.3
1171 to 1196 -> 37.3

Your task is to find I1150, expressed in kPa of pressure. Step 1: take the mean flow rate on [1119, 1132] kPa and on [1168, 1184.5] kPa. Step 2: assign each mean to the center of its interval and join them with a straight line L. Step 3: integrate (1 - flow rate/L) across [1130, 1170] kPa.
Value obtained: 2.8 kPa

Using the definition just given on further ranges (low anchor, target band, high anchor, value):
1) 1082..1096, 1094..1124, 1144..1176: -2.43 kPa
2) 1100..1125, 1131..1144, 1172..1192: 0.79 kPa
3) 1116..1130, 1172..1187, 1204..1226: 1.84 kPa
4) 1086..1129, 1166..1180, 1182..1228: 0.77 kPa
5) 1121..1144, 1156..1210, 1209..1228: 5.04 kPa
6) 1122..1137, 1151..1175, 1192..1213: 1.80 kPa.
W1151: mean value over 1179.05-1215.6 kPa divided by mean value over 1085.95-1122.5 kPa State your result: 0.81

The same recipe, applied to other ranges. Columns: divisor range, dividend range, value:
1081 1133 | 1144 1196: 0.83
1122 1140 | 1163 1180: 0.88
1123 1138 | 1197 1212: 0.85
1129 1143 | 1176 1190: 0.89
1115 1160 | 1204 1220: 0.94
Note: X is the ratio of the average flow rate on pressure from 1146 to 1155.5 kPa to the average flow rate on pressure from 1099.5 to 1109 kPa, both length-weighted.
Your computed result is 0.8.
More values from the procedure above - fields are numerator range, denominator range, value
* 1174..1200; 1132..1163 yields 0.93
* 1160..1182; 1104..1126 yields 0.81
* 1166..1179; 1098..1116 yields 0.83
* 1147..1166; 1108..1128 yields 0.81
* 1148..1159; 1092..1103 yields 0.84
